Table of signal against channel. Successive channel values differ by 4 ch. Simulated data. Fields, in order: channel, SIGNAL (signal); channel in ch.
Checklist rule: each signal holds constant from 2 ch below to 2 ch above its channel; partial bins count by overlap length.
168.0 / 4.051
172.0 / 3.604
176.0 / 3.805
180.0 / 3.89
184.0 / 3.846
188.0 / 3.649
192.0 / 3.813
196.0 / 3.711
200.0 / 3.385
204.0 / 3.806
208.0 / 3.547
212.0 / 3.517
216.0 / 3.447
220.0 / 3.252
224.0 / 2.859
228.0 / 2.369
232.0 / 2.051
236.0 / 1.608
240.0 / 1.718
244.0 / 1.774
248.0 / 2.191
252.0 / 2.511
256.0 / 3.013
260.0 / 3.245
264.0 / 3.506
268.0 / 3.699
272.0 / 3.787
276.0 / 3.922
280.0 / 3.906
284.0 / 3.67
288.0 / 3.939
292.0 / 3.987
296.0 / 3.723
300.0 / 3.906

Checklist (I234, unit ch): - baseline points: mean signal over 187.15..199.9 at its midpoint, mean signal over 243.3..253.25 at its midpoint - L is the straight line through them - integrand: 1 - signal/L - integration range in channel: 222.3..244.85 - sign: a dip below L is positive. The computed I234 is 4.64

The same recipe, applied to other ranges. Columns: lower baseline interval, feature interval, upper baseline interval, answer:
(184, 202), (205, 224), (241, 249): -2.9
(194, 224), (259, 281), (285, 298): 0.5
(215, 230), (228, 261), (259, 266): 10.0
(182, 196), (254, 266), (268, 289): 1.8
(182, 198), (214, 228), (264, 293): 2.6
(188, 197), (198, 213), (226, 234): -1.7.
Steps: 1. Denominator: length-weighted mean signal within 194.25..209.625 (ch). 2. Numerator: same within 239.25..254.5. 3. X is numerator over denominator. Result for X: 0.6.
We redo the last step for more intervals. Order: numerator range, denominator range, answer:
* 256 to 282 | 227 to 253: 1.81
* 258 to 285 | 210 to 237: 1.33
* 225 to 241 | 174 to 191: 0.53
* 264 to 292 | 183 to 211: 1.04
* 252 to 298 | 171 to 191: 0.96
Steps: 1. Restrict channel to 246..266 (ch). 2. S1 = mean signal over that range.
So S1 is 2.89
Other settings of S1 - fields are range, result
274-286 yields 3.83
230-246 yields 1.79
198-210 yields 3.58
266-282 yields 3.83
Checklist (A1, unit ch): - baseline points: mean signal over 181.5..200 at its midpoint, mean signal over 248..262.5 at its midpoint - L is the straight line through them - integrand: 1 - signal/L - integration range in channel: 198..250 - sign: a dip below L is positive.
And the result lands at 9.0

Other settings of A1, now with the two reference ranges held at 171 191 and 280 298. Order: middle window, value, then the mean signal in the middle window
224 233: 3.4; 2.37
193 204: 0.5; 3.62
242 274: 7.2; 2.97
